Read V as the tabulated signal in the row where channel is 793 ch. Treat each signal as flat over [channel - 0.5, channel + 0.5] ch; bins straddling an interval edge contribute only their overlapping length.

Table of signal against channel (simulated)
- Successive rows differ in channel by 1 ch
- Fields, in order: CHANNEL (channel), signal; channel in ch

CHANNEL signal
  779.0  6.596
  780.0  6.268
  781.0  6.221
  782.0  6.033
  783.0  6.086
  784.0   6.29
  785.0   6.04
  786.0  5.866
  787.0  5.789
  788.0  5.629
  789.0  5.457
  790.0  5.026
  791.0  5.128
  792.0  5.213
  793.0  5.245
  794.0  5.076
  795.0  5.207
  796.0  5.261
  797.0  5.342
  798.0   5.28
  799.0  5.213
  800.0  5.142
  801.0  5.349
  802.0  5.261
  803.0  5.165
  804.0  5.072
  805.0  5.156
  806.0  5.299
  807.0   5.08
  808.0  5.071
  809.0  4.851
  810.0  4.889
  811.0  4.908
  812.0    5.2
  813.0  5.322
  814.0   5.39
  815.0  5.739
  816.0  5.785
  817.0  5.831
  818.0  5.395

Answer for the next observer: 5.245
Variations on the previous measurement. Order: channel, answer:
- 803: 5.165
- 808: 5.071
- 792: 5.213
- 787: 5.789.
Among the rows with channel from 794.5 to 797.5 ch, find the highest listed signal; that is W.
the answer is 5.342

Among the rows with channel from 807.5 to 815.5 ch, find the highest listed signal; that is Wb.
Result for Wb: 5.739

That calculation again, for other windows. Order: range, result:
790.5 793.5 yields 5.245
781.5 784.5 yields 6.29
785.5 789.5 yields 5.866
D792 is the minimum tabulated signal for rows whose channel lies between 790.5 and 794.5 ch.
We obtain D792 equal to 5.076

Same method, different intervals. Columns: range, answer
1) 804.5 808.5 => 5.071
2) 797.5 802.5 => 5.142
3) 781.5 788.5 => 5.629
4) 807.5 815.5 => 4.851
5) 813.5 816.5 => 5.39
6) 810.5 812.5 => 4.908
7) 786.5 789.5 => 5.457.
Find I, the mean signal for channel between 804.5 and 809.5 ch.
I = 5.09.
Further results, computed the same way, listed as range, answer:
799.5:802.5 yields 5.25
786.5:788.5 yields 5.71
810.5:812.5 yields 5.05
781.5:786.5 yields 6.06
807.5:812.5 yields 4.98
